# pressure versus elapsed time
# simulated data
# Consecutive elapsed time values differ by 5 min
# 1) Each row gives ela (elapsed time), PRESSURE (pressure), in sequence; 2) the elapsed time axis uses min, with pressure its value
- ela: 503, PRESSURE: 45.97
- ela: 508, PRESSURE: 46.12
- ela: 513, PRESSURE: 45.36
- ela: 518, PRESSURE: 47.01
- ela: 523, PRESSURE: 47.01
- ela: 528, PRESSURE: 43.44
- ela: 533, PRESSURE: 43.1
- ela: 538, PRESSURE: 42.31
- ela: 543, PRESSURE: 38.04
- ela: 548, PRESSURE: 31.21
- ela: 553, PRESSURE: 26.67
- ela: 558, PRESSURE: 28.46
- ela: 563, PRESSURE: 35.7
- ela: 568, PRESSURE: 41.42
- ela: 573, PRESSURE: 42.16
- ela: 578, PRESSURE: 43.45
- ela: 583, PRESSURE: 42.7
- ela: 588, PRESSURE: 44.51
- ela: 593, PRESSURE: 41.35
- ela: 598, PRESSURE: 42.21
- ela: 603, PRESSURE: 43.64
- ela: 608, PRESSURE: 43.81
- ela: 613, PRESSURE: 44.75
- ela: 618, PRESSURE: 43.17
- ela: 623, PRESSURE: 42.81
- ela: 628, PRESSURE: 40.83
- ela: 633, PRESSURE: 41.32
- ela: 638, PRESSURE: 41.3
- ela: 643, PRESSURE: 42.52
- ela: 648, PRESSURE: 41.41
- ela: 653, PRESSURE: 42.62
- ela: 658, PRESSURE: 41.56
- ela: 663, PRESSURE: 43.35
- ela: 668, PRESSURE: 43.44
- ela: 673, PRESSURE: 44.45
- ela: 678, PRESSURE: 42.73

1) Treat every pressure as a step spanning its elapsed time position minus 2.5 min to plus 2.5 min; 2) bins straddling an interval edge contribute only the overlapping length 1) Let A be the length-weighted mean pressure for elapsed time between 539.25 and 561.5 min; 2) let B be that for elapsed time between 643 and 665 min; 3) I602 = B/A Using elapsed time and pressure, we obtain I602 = 1.32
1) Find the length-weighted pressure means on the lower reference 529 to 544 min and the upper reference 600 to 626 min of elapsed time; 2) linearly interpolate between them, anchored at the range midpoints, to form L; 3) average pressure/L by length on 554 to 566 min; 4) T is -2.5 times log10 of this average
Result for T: 0.31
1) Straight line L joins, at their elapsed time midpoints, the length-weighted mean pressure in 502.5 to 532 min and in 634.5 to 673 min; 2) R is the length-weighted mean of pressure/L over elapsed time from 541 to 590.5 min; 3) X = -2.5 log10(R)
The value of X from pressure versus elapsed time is 0.19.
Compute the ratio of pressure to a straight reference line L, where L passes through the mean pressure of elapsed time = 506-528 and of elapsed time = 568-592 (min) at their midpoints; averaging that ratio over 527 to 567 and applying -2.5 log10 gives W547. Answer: 0.23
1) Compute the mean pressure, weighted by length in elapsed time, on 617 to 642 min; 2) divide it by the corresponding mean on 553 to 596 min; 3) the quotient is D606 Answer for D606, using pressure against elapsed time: 1.07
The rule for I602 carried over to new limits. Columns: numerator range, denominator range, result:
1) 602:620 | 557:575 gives 1.17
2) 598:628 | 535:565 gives 1.28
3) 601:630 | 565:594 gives 1.02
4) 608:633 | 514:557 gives 1.08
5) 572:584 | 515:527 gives 0.92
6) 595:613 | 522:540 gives 0.99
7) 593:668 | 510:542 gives 0.96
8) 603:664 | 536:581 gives 1.16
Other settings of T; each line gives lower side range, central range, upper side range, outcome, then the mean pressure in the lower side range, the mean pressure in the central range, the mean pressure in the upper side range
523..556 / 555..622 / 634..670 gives -0.036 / 38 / 41.3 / 42.3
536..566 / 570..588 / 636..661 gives -0.190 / 33.7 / 43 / 41.9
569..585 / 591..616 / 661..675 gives -0.006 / 42.6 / 43.2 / 43.7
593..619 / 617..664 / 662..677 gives 0.038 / 43.3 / 42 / 43.7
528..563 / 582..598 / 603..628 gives -0.058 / 35.6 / 42.8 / 43.4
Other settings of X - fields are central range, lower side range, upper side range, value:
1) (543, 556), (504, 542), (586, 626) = 0.40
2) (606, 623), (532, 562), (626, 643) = -0.10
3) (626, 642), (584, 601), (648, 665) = 0.03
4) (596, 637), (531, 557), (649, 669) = -0.07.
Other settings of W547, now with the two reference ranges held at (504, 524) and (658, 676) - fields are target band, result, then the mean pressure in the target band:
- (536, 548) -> 0.20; 38.2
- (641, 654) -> 0.04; 42.1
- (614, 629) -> 0.04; 42.7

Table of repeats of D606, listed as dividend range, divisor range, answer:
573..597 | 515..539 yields 0.96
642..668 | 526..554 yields 1.12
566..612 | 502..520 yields 0.93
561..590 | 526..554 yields 1.10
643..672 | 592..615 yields 0.98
